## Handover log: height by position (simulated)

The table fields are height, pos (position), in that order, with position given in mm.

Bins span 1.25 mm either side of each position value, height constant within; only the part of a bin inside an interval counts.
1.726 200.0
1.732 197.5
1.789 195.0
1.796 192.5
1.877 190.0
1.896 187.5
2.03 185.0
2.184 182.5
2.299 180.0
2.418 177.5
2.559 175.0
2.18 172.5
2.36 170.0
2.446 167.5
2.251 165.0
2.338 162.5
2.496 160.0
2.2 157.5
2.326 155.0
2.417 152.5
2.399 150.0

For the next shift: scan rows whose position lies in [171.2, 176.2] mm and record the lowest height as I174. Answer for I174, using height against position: 2.18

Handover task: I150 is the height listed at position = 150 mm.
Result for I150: 2.399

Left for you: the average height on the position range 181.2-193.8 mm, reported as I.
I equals 1.96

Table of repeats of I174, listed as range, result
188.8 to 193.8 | 1.796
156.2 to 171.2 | 2.2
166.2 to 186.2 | 2.03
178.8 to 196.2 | 1.789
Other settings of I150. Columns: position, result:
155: 2.326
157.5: 2.2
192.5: 1.796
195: 1.789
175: 2.559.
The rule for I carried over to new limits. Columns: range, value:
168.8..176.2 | 2.37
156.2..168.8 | 2.35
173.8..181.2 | 2.43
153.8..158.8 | 2.26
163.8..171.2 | 2.35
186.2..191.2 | 1.89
